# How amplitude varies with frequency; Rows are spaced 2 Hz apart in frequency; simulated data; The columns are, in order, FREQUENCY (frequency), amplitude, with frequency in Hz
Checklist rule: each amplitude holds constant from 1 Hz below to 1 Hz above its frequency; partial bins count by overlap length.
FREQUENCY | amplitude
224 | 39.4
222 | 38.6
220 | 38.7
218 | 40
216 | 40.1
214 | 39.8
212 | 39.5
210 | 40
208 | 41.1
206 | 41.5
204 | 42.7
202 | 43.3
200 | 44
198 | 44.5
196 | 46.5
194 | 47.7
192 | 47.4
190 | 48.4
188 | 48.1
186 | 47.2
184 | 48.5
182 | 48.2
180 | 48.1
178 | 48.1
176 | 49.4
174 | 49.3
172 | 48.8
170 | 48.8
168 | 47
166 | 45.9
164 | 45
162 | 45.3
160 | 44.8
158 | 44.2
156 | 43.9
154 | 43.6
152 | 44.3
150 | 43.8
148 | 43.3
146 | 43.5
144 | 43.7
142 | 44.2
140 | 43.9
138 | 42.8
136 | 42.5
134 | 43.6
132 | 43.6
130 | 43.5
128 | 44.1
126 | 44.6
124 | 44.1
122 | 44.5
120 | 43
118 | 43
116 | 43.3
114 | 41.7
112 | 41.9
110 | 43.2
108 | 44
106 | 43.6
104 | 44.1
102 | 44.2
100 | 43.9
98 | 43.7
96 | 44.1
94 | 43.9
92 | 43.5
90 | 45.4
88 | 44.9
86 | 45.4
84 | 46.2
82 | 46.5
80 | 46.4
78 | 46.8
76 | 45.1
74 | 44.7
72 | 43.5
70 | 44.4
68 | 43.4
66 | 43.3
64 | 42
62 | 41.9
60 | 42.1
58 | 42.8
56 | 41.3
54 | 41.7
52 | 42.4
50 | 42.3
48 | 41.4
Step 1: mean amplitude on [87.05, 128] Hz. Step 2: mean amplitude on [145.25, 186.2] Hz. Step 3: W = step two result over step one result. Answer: 1.06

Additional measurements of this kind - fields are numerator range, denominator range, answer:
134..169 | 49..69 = 1.04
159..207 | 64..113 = 1.05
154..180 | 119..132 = 1.06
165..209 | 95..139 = 1.07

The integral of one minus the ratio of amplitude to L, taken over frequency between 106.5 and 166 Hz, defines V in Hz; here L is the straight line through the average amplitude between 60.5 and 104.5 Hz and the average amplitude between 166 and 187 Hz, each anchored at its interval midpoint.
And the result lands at 3.7 Hz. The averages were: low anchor 44.4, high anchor 48.2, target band 43.7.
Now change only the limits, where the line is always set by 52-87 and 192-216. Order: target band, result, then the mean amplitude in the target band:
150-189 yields -3.21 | 46.7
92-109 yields -0.09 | 43.9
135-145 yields -0.01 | 43.4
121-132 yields -0.16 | 44.1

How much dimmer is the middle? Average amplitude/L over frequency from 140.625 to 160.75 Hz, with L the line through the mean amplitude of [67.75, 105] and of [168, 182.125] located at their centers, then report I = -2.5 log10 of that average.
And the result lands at 0.09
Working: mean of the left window 44.8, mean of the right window 48.6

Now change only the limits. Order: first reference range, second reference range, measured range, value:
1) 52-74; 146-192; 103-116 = 0.03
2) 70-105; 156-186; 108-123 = 0.06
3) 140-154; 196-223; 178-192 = -0.14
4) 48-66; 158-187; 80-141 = 0.01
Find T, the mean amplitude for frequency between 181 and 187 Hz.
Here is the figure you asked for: 48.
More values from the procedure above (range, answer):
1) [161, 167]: 45.4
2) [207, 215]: 40.1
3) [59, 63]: 42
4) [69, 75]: 44.2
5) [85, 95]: 44.6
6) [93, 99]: 43.9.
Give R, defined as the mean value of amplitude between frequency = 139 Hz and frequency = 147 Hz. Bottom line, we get 43.8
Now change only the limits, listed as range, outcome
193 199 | 46.2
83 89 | 45.5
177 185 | 48.2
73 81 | 45.8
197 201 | 44.2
